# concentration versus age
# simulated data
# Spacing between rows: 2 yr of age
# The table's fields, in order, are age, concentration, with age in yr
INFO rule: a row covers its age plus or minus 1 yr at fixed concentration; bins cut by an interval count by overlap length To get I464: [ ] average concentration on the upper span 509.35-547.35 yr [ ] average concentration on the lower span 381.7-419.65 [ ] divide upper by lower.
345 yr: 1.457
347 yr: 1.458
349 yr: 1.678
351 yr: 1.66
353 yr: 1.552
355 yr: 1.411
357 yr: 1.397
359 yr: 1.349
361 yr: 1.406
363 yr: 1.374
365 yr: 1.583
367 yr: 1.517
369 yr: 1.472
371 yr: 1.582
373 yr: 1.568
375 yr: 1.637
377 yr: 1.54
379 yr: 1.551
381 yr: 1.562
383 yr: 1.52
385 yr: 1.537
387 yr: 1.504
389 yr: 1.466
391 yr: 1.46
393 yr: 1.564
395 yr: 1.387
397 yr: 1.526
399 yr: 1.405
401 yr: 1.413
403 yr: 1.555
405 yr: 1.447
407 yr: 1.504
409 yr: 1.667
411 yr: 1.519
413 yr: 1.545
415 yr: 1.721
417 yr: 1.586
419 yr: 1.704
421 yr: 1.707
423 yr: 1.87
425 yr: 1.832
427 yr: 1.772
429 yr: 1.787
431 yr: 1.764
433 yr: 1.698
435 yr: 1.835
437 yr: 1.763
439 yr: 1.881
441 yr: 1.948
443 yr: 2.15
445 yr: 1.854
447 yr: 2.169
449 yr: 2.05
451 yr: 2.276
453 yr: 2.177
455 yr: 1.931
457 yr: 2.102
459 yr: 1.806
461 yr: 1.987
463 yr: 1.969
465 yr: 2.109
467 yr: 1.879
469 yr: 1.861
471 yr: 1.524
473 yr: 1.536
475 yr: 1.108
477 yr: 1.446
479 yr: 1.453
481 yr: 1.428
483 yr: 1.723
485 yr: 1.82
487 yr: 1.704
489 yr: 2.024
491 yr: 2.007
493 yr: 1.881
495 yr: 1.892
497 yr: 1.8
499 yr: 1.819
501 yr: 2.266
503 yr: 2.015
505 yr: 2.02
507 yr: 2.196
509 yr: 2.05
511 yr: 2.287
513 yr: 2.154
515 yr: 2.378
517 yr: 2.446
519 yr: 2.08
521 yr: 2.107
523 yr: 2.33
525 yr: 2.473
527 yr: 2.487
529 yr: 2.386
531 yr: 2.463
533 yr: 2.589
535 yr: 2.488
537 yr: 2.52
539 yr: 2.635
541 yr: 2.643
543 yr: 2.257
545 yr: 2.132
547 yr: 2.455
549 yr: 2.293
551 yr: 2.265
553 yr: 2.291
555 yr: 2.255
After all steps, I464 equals 1.6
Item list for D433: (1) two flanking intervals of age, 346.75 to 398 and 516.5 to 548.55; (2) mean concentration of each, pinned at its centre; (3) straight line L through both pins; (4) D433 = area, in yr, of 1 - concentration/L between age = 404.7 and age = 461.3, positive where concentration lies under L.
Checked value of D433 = 0.6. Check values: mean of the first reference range 1.51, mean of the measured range 1.83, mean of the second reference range 2.4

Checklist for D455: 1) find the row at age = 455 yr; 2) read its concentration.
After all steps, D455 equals 1.931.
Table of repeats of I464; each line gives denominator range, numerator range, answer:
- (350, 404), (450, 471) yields 1.32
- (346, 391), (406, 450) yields 1.18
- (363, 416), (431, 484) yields 1.20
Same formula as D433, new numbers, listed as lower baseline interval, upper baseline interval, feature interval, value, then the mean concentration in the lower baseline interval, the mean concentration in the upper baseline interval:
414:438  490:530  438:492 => 2.3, 1.75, 2.15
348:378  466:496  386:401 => 0.9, 1.52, 1.69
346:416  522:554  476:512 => 4.8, 1.52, 2.42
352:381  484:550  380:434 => 3.2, 1.5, 2.22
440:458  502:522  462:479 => 3.6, 2.07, 2.17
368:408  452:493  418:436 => -1.5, 1.51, 1.78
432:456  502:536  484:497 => 1.7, 1.98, 2.29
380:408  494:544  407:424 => -0.3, 1.49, 2.27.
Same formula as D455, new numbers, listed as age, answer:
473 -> 1.536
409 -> 1.667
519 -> 2.08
